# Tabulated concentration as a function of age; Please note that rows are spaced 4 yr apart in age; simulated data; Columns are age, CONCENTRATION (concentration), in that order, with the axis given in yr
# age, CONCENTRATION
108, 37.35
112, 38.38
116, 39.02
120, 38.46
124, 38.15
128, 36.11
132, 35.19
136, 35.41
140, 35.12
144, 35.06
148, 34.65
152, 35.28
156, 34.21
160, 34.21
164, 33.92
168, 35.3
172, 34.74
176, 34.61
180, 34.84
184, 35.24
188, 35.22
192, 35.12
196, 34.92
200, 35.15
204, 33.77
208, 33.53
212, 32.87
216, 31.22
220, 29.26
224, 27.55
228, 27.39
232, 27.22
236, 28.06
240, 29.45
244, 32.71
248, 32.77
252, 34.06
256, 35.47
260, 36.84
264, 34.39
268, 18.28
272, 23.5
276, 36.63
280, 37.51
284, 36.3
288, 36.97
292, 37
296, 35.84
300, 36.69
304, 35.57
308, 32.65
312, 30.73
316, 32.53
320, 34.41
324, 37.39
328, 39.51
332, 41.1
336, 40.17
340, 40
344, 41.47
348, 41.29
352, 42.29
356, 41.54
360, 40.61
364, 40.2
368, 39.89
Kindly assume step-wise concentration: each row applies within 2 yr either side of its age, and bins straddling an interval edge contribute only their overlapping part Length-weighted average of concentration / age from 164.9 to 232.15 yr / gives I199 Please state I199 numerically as 33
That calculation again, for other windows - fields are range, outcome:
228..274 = 30.1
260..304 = 33.6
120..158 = 35.6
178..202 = 35.1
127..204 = 34.9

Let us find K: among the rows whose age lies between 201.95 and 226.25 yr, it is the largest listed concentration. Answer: 33.77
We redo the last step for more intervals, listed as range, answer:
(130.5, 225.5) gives 35.41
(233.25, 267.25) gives 36.84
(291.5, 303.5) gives 37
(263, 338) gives 41.1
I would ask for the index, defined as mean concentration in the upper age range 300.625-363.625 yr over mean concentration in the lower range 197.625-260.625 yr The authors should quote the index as 1.21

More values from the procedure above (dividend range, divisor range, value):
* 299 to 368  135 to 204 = 1.10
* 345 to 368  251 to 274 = 1.36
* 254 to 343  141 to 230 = 1.04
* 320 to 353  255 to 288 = 1.23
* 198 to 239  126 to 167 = 0.88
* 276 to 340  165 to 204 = 1.04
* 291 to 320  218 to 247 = 1.19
